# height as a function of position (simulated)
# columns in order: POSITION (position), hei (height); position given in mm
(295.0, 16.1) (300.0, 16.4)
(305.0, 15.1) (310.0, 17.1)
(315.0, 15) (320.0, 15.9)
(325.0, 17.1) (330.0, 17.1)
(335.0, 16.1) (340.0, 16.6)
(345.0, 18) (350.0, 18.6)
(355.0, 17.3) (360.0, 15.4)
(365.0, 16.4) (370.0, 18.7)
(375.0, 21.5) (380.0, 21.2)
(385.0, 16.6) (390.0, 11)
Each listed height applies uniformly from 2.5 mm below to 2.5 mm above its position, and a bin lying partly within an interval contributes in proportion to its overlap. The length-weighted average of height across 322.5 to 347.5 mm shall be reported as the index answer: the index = 17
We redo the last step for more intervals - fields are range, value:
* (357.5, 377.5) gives 18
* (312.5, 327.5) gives 16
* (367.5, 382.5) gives 20.5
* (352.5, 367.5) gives 16.4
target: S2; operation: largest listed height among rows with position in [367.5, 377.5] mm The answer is 21.5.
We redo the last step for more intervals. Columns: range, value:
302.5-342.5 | 17.1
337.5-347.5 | 18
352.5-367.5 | 17.3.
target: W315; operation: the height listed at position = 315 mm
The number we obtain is 15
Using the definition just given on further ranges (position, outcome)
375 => 21.5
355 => 17.3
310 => 17.1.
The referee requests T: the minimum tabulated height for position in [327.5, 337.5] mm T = 16.1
